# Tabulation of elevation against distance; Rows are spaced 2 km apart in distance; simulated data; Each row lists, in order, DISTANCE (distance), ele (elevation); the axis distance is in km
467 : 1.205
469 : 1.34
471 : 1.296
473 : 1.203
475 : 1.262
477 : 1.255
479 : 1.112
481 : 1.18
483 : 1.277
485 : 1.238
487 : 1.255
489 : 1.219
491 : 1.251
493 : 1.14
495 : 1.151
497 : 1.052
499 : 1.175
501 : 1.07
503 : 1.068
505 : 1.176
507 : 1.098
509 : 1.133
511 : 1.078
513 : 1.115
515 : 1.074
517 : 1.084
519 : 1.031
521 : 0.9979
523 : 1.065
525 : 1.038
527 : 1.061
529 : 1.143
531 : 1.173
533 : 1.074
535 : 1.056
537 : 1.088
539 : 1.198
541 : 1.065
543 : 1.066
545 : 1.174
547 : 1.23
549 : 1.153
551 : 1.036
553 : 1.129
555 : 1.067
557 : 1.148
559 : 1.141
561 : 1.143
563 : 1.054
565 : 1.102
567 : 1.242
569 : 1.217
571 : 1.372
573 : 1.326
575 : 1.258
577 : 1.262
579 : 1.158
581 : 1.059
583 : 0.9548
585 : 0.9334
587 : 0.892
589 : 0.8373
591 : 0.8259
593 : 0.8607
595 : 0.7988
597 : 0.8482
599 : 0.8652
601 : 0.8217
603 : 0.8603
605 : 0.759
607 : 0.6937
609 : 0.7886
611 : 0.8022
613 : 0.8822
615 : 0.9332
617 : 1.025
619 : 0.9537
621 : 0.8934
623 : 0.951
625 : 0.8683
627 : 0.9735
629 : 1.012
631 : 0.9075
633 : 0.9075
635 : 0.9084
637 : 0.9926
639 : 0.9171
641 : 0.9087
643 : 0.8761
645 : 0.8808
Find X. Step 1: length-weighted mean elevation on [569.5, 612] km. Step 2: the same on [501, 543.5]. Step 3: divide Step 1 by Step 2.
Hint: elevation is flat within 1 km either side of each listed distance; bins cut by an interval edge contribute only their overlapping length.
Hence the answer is 0.9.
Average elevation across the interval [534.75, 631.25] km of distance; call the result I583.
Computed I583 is 1.01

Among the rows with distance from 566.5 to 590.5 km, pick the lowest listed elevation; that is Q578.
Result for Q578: 0.8373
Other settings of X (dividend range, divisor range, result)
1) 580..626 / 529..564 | 0.78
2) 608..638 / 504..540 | 0.84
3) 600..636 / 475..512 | 0.76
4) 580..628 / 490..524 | 0.80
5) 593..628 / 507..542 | 0.80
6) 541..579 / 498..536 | 1.07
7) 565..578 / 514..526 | 1.21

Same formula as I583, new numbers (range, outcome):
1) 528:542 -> 1.11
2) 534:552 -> 1.12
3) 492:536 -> 1.09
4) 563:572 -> 1.21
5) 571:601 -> 0.998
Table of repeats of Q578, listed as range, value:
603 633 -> 0.6937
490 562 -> 0.9979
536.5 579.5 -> 1.036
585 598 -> 0.7988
